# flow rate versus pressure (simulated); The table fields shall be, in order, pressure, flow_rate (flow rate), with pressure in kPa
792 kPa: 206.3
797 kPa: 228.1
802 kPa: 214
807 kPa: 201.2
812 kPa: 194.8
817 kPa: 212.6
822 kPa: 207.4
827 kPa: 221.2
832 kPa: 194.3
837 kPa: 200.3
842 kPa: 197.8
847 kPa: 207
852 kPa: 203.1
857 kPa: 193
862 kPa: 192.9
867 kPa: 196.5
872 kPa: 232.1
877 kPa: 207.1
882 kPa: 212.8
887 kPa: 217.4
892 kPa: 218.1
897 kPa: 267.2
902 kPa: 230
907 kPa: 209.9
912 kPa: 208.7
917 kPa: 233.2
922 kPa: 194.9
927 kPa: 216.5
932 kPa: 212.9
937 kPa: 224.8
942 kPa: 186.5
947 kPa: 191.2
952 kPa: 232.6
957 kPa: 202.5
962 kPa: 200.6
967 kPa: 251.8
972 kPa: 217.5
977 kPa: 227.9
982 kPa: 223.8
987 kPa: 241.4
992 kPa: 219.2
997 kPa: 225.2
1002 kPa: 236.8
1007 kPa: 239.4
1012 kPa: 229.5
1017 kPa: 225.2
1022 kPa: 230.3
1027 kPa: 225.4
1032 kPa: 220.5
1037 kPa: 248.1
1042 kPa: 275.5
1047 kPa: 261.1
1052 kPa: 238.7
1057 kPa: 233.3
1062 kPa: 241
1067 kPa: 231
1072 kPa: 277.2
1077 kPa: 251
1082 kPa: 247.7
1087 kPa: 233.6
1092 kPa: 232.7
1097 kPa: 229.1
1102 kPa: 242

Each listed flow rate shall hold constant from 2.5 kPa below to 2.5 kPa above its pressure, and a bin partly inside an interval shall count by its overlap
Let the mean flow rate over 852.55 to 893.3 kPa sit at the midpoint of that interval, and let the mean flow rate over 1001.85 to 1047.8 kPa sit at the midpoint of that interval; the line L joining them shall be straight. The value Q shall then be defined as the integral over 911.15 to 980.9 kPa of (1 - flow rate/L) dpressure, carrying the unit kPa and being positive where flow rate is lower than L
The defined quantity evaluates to 2.52 kPa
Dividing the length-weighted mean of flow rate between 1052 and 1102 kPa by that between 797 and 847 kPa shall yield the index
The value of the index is 1.17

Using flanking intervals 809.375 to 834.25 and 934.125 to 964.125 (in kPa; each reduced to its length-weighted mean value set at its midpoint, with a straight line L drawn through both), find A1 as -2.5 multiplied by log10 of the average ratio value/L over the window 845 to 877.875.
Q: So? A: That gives 0.01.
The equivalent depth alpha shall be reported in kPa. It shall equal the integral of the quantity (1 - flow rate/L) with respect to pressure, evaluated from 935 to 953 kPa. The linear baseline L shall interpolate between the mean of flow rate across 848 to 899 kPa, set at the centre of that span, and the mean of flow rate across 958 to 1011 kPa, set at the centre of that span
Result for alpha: 1.3 kPa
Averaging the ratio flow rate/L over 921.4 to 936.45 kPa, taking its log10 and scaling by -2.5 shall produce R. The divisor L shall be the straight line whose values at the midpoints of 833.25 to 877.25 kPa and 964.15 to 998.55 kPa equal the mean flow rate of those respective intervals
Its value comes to 0.03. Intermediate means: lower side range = 203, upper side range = 229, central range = 212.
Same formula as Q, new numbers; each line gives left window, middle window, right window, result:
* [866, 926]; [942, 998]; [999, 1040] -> 1.9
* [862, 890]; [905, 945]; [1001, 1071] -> 1.7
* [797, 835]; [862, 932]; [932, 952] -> -3.7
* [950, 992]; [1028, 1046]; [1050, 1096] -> -0.8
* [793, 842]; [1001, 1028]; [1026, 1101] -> 0.6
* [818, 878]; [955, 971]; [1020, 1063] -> 0.6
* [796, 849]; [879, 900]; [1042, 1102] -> -1.1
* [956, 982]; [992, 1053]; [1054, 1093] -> -1.1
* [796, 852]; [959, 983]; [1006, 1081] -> 0.7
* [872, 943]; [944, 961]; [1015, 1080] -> 1.4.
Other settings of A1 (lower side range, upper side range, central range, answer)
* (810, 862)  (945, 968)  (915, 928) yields -0.02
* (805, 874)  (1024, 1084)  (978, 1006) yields 0.02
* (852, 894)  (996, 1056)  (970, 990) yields 0.01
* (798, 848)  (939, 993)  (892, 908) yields -0.11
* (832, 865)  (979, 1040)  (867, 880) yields -0.06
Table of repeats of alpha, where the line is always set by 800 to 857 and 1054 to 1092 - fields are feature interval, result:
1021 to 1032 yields 0.50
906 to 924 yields 0.50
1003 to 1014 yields -0.07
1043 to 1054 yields -0.64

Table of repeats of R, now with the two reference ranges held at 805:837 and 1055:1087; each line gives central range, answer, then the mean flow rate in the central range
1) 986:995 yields 0.02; 228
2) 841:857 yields 0.04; 202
